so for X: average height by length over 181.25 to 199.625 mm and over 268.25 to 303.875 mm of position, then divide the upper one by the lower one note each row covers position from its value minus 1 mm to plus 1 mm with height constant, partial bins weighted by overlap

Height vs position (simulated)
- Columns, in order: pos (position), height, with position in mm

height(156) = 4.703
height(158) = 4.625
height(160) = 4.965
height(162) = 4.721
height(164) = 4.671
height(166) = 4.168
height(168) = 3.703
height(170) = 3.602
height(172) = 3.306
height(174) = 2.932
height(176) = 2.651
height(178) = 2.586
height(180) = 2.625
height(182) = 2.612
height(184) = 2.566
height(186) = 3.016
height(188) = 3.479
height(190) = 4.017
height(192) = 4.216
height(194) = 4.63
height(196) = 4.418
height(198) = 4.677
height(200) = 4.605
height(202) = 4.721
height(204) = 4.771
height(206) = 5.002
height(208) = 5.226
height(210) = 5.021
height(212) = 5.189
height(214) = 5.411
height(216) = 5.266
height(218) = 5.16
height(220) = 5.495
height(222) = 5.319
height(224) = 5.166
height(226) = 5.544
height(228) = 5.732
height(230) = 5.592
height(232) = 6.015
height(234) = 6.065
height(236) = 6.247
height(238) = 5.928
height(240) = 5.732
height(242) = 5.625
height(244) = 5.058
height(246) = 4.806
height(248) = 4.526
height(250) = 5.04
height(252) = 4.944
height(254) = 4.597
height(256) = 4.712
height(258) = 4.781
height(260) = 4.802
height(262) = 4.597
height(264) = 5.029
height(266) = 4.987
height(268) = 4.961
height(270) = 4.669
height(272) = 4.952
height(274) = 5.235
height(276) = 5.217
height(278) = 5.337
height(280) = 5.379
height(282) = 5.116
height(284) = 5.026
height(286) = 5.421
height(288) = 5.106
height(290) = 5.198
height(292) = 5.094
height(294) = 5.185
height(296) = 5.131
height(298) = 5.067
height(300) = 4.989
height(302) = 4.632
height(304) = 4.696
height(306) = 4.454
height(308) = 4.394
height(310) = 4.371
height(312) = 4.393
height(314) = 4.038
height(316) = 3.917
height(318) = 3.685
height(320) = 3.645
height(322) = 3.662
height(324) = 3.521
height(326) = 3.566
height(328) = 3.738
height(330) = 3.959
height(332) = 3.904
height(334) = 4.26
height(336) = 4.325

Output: 1.3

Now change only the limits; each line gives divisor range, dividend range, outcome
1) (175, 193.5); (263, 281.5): 1.63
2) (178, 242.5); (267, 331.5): 0.96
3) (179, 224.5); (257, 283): 1.12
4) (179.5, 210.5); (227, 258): 1.30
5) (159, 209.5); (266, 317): 1.24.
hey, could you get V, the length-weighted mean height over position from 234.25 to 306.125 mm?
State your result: 5.08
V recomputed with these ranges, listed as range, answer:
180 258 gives 4.87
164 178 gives 3.43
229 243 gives 5.89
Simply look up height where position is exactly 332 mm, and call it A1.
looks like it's 3.904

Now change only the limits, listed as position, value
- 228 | 5.732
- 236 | 6.247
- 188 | 3.479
